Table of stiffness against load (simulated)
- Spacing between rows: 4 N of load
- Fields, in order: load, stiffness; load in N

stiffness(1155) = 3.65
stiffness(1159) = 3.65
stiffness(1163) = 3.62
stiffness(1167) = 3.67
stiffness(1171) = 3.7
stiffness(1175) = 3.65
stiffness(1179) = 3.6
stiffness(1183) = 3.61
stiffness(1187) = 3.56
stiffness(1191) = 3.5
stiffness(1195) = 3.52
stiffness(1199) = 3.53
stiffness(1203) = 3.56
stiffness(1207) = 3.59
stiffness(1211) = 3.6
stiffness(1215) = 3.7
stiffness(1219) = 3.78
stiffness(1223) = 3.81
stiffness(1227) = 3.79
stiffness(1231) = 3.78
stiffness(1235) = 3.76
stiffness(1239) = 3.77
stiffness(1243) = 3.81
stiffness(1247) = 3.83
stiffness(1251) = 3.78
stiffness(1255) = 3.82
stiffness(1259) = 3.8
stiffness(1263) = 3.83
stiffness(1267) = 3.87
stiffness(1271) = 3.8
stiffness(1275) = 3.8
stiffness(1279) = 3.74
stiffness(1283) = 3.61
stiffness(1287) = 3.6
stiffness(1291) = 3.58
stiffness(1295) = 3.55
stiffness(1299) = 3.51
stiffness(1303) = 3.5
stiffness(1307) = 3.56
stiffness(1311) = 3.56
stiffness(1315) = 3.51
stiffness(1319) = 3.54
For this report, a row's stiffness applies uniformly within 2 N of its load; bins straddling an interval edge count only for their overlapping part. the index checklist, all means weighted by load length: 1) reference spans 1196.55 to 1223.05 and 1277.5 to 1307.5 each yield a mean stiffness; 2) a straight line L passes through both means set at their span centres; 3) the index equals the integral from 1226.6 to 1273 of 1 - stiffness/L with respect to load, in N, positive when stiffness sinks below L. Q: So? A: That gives -2.5 N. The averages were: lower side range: 3.64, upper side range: 3.58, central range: 3.8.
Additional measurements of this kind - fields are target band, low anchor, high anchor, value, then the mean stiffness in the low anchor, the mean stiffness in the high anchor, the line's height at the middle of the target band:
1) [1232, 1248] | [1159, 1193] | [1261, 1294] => -0.46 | 3.62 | 3.72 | 3.68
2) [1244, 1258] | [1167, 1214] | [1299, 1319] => -0.98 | 3.59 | 3.53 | 3.56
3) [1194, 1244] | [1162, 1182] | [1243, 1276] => 0.61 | 3.65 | 3.82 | 3.74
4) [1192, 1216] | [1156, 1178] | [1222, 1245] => 0.98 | 3.65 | 3.79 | 3.73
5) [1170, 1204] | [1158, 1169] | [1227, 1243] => 1.02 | 3.65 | 3.78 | 3.69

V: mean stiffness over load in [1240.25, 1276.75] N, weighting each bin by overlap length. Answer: 3.81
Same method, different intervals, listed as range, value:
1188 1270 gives 3.72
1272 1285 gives 3.72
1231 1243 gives 3.77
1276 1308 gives 3.59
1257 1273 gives 3.83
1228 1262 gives 3.79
